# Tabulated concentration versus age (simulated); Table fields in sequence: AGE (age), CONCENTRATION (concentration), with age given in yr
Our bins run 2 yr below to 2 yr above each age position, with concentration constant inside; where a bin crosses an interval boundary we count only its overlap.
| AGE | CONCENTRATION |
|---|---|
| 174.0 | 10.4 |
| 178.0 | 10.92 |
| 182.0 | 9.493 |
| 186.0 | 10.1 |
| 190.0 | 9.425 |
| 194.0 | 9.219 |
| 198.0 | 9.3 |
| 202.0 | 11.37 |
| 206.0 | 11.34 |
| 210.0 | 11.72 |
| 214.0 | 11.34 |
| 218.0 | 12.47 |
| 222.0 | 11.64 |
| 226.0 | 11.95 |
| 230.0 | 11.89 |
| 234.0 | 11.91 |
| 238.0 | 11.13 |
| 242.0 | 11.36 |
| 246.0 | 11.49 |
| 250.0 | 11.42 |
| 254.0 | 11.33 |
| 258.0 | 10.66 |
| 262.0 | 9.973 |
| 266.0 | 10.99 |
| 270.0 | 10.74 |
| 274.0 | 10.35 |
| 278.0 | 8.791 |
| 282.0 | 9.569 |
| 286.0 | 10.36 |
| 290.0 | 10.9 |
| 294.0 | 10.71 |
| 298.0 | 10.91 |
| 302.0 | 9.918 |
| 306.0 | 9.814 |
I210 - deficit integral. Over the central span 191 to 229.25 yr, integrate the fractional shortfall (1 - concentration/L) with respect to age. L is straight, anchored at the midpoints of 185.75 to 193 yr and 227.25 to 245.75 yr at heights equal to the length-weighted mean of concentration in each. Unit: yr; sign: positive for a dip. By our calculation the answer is -2.3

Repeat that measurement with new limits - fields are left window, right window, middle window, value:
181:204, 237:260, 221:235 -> -1.5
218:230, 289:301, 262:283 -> 1.9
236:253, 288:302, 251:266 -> 0.6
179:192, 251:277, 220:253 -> -4.0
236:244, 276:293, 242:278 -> -0.4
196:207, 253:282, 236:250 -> -1.2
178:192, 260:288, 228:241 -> -2.1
